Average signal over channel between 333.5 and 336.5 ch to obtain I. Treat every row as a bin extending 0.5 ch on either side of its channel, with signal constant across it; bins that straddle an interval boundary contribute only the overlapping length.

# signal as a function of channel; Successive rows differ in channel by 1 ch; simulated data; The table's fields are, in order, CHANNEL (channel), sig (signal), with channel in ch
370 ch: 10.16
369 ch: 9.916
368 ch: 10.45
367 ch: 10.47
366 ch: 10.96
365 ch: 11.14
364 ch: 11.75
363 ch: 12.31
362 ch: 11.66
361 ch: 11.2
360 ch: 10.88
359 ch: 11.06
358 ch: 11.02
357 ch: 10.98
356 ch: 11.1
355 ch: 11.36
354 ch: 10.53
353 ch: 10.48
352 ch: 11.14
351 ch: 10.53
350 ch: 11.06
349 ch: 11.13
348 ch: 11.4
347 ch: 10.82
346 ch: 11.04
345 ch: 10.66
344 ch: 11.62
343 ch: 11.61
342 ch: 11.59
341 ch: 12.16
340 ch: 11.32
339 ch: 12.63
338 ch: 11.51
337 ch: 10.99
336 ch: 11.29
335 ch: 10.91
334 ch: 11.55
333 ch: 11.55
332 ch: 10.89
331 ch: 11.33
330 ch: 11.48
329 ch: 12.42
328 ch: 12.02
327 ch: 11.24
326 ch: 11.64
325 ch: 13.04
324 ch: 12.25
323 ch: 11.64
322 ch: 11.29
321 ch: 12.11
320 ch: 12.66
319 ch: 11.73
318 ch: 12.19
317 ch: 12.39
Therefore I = 11.2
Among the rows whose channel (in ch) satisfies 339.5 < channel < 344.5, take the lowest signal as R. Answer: 11.32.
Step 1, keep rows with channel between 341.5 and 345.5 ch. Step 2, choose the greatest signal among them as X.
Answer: 11.62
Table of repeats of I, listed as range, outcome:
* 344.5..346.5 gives 10.8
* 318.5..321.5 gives 12.2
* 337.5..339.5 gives 12.1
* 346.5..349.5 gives 11.1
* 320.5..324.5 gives 11.8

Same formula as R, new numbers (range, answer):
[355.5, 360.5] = 10.88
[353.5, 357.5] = 10.53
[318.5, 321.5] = 11.73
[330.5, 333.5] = 10.89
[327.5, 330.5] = 11.48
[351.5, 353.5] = 10.48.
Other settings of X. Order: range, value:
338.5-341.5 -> 12.63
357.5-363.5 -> 12.31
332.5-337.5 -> 11.55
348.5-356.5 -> 11.36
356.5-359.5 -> 11.06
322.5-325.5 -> 13.04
